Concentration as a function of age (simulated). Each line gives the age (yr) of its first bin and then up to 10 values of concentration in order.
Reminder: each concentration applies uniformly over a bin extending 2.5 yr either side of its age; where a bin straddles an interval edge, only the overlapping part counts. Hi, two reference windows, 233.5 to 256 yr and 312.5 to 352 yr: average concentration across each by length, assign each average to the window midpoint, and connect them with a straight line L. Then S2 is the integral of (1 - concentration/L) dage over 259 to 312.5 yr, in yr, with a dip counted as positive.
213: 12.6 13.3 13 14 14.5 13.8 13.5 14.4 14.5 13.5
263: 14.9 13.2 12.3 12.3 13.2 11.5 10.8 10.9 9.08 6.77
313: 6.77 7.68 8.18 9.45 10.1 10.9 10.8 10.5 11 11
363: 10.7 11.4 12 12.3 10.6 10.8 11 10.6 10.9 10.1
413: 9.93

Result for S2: 2.9 yr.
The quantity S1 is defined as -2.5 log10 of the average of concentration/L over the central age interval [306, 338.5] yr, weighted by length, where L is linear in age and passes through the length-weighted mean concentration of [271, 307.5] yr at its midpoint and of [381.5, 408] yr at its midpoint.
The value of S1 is 0.29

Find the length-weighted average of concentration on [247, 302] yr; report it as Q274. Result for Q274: 12.7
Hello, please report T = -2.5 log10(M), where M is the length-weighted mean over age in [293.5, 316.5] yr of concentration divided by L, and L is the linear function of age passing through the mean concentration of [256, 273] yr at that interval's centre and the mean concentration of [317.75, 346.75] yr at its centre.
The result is 0.31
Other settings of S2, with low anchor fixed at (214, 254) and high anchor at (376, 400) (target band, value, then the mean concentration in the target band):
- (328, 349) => 2.6 yr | 10.4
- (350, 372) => 0.8 yr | 11.1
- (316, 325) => 3.2 yr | 7.93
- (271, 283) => 0.5 yr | 12.5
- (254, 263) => -0.5 yr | 14.1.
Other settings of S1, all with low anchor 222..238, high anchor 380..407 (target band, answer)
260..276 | -0.02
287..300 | 0.15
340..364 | 0.07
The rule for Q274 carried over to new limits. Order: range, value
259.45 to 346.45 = 10.6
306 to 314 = 6.77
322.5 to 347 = 10.1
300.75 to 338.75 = 8.51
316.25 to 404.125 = 10.6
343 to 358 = 10.8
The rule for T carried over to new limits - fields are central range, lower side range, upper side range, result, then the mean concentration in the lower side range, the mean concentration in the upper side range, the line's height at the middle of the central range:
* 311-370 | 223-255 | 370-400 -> 0.21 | 14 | 11.2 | 12.1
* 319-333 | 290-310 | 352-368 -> 0.14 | 9.51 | 11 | 10.1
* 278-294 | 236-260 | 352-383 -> 0.10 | 14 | 11.4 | 13.1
